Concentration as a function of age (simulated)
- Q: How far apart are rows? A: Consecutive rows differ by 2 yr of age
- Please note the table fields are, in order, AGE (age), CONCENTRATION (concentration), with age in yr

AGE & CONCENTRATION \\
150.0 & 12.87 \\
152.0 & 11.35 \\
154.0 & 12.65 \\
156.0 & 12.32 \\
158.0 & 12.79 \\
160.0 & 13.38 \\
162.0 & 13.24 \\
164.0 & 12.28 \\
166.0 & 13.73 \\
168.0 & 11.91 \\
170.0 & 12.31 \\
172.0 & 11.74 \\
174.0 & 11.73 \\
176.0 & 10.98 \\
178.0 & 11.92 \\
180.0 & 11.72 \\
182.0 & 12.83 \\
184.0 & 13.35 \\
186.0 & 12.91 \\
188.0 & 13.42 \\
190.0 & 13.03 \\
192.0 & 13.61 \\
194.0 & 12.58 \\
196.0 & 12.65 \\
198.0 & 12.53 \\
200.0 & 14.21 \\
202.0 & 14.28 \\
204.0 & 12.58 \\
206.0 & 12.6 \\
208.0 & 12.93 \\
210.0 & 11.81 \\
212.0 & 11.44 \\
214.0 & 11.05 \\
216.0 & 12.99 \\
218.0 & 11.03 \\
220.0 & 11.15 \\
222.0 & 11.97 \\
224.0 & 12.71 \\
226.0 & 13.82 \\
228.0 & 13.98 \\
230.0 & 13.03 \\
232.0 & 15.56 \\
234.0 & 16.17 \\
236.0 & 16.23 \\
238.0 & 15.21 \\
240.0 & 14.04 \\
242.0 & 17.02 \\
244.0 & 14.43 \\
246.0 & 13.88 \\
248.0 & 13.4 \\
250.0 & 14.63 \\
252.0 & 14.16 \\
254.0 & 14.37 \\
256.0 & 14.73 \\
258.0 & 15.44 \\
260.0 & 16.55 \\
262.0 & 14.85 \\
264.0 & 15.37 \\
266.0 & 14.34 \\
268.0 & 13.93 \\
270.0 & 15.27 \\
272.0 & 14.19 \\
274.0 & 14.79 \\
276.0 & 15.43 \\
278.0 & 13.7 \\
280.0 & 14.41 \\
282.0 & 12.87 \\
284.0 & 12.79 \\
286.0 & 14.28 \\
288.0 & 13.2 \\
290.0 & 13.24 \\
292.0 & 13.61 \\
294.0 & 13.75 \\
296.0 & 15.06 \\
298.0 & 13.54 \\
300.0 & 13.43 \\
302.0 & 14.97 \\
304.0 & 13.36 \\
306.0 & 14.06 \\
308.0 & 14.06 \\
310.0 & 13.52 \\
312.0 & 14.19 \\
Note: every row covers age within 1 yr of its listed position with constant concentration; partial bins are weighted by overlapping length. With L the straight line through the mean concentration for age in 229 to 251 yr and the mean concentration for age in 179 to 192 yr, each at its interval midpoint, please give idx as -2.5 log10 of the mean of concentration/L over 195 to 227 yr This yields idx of 0.111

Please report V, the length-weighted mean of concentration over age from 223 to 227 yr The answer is 13.3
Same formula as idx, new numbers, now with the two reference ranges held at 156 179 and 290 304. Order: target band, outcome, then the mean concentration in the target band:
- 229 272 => -0.115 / 14.9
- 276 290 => 0.010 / 13.7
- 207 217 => 0.075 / 12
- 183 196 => -0.040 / 13.1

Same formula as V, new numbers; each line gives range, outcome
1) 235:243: 15.6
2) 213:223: 11.6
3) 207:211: 12.4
